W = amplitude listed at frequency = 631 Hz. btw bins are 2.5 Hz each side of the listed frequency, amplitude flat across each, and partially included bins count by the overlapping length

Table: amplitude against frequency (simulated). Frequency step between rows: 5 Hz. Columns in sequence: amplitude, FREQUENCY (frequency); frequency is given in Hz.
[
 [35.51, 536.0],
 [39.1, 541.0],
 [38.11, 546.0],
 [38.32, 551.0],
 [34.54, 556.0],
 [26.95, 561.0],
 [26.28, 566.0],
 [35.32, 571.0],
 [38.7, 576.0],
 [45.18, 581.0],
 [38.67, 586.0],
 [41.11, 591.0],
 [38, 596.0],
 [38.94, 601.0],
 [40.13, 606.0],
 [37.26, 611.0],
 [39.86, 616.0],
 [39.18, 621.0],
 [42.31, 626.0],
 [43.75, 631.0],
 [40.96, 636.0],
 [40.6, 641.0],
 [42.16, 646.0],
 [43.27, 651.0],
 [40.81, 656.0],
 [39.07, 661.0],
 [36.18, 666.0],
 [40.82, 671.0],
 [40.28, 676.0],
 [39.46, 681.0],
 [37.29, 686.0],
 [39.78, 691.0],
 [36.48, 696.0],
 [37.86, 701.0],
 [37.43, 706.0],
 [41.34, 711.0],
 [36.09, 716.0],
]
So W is 43.75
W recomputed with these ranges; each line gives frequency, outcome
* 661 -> 39.07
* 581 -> 45.18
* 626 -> 42.31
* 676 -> 40.28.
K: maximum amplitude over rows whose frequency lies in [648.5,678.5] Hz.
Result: 43.27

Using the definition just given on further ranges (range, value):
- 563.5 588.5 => 45.18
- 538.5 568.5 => 39.1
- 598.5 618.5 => 40.13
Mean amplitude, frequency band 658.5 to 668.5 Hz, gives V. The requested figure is 37.6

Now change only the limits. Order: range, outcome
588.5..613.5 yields 39.1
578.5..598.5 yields 40.7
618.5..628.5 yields 40.7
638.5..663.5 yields 41.2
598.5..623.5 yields 39.1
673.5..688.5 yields 39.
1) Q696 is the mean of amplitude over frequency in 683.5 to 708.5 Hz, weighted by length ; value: 37.8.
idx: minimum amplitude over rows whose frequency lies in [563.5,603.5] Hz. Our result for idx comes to 26.28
